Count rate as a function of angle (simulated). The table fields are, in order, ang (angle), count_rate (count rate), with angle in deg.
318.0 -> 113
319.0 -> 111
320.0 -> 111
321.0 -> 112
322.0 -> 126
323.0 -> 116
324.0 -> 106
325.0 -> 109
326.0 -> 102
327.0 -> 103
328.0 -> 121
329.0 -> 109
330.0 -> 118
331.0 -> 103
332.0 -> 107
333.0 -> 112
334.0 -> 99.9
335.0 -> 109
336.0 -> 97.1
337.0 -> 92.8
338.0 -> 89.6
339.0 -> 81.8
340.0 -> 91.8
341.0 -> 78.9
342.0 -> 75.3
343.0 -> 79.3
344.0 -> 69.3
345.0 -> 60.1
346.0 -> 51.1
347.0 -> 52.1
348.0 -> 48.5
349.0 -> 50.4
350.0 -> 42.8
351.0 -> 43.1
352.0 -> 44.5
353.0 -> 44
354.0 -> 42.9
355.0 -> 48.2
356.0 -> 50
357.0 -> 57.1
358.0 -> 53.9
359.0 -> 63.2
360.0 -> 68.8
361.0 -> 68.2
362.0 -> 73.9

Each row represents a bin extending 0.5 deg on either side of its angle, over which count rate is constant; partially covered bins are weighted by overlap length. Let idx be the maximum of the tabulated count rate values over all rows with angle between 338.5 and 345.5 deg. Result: 91.8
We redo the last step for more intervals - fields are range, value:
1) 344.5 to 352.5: 60.1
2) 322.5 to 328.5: 121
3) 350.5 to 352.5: 44.5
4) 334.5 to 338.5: 109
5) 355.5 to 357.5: 57.1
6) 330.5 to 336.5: 112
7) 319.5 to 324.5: 126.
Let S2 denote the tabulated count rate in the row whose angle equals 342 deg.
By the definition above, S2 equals 75.3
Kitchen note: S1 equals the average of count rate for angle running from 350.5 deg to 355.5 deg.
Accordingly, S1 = 44.5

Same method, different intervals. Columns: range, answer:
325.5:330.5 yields 111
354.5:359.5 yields 54.5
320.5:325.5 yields 114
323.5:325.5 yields 108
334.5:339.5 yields 94.1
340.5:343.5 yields 77.8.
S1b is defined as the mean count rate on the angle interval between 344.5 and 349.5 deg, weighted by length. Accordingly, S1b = 52.4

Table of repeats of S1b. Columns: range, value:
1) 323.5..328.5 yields 108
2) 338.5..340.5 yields 86.8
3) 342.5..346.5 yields 65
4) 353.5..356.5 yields 47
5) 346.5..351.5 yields 47.4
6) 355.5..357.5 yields 53.5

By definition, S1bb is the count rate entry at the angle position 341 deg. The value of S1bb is 78.9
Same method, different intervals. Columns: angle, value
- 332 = 107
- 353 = 44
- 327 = 103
